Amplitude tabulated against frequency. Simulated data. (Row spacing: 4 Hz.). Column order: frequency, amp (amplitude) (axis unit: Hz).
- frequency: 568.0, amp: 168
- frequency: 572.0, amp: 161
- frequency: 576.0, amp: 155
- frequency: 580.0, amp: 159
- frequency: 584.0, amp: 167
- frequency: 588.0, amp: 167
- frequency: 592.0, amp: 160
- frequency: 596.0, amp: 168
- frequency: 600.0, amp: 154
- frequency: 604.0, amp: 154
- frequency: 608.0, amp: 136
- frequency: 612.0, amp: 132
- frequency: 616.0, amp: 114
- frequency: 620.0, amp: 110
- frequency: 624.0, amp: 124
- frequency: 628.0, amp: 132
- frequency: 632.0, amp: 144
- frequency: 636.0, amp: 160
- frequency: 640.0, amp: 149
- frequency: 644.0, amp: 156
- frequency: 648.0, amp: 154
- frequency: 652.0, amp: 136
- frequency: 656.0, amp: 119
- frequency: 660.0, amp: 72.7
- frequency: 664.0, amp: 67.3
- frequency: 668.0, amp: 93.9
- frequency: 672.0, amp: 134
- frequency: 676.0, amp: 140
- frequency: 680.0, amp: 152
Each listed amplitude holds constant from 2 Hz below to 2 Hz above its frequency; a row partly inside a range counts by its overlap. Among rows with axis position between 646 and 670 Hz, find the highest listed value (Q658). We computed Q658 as 154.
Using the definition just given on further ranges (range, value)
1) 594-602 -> 168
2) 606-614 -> 136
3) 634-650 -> 160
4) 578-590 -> 167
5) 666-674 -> 134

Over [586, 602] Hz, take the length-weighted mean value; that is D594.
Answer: 162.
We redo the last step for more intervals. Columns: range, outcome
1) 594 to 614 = 149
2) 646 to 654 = 145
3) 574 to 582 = 157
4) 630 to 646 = 152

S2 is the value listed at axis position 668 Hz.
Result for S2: 93.9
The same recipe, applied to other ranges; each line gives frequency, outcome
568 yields 168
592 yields 160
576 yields 155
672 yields 134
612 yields 132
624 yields 124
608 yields 136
